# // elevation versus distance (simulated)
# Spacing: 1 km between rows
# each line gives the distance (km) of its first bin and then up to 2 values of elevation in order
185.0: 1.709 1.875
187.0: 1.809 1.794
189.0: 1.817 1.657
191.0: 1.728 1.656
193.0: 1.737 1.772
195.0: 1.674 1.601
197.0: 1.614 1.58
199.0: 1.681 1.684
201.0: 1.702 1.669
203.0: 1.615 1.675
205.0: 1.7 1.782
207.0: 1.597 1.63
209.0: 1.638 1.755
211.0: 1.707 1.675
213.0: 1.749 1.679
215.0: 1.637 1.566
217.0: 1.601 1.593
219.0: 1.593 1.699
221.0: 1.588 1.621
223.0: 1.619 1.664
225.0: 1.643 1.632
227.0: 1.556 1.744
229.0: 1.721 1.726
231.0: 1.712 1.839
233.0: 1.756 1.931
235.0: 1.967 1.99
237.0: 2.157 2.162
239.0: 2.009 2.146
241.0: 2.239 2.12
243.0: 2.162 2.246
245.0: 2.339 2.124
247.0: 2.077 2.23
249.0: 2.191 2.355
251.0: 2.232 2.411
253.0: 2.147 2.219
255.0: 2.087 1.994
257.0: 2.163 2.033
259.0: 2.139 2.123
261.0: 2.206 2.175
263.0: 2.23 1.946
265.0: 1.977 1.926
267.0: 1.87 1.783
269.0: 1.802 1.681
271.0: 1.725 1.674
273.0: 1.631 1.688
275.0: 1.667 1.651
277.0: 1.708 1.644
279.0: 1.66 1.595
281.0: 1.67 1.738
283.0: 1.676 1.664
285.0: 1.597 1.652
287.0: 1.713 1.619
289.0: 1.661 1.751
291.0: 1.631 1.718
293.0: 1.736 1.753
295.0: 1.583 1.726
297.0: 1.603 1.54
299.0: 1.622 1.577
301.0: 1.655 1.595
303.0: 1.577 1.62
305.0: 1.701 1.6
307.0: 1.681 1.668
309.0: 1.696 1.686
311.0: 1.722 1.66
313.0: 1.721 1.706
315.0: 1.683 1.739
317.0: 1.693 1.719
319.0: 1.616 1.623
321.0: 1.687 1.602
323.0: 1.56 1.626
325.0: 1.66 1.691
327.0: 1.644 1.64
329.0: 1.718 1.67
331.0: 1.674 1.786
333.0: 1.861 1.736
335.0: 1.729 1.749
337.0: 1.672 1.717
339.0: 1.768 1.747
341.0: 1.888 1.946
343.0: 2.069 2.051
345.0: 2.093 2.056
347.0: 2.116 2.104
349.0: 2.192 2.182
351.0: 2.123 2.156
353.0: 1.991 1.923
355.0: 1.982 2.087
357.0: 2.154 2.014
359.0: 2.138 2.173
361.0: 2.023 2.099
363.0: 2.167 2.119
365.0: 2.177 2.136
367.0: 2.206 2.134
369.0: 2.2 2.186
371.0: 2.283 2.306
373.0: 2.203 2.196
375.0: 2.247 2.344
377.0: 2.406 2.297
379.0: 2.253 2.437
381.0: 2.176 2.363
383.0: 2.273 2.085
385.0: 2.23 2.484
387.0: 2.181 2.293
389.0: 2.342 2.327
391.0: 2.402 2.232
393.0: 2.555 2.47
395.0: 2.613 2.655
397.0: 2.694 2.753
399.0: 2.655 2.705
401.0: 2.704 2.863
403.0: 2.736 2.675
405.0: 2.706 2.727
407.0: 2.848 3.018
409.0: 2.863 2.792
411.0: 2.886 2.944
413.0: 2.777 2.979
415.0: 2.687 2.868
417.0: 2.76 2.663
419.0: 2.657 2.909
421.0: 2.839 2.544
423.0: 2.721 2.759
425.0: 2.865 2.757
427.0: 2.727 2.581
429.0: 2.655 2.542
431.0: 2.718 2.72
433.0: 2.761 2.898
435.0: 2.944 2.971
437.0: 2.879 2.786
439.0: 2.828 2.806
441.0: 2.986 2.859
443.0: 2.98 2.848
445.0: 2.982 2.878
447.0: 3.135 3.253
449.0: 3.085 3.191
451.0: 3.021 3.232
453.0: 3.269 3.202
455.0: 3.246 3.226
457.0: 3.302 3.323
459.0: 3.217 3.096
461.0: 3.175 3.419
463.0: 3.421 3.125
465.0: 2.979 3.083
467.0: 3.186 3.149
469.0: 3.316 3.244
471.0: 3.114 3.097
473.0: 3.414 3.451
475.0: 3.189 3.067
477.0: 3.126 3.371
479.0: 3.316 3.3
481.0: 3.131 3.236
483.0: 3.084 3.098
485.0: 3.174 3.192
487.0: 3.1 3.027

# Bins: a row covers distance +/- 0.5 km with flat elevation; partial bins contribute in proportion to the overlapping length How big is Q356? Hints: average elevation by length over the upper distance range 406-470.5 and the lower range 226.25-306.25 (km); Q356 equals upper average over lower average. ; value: 1.58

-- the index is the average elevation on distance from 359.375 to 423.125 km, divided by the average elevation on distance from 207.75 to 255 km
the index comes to 1.3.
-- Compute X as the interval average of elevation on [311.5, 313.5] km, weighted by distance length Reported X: 1.69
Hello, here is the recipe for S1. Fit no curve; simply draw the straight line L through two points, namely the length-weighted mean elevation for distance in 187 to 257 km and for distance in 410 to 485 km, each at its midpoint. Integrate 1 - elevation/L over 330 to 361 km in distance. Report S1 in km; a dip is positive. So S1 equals 6.5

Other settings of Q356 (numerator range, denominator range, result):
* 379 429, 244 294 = 1.38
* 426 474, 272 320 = 1.83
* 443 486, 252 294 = 1.73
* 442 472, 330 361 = 1.61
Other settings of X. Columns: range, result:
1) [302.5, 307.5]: 1.64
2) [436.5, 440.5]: 2.82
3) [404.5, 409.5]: 2.83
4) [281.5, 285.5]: 1.67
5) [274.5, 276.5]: 1.66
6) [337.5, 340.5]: 1.74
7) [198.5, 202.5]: 1.68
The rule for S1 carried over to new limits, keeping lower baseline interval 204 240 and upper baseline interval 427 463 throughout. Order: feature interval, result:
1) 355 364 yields 1.49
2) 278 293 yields 3.06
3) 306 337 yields 8.28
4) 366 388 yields 3.00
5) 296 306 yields 2.61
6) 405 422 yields 0.05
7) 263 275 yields 1.19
